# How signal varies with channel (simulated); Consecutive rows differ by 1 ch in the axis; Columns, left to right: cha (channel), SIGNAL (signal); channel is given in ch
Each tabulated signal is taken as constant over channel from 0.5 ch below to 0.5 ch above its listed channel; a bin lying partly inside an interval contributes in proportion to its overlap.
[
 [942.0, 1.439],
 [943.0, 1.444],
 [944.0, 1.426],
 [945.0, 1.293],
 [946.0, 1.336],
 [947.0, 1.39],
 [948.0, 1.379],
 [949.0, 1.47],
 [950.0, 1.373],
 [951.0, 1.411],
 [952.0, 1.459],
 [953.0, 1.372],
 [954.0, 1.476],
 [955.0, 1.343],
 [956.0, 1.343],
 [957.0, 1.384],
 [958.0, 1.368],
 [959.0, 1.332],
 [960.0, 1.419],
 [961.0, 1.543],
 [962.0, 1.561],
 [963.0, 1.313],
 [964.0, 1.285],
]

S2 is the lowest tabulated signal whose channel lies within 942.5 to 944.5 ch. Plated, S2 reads 1.426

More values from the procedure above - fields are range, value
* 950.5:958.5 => 1.343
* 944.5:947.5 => 1.293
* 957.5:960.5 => 1.332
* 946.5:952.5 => 1.373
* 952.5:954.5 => 1.372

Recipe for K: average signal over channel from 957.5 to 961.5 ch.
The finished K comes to 1.42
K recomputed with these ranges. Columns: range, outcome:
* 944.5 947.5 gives 1.34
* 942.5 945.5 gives 1.39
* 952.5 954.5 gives 1.42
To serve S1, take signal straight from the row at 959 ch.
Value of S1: 1.332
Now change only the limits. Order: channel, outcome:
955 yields 1.343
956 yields 1.343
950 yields 1.373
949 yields 1.47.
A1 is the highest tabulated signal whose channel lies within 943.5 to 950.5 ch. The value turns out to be 1.47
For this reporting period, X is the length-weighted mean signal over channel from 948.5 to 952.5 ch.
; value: 1.43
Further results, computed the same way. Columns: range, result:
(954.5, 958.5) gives 1.36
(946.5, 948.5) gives 1.38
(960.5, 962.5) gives 1.55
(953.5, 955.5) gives 1.41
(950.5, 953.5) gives 1.41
